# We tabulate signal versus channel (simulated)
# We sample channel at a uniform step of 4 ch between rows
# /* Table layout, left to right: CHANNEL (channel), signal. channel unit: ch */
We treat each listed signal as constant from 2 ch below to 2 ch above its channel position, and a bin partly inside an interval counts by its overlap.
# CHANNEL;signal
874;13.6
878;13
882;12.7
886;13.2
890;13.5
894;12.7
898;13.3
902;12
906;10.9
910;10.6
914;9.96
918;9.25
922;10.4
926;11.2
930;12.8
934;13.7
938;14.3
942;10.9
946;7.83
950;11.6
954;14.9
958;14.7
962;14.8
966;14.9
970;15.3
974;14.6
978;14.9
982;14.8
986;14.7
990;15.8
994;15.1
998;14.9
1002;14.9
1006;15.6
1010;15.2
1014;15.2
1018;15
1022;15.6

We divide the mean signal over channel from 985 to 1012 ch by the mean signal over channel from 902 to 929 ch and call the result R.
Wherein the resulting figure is 1.43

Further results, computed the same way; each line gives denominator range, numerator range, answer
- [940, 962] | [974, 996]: 1.23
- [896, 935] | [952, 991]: 1.31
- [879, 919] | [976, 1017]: 1.27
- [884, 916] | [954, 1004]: 1.24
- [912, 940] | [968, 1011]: 1.29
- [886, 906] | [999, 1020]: 1.19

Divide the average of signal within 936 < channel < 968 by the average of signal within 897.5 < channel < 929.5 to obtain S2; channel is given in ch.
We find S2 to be 1.2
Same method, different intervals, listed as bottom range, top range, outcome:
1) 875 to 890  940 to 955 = 0.85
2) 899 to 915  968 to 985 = 1.34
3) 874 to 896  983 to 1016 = 1.16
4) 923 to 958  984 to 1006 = 1.23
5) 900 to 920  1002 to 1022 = 1.45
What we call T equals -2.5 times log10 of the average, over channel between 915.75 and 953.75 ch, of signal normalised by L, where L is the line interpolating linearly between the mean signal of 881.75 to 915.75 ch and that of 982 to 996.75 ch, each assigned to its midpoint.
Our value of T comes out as 0.16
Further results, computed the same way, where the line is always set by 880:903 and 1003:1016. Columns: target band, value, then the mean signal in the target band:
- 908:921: 0.32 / 9.97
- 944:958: 0.19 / 11.9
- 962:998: -0.02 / 15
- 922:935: 0.13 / 12.1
